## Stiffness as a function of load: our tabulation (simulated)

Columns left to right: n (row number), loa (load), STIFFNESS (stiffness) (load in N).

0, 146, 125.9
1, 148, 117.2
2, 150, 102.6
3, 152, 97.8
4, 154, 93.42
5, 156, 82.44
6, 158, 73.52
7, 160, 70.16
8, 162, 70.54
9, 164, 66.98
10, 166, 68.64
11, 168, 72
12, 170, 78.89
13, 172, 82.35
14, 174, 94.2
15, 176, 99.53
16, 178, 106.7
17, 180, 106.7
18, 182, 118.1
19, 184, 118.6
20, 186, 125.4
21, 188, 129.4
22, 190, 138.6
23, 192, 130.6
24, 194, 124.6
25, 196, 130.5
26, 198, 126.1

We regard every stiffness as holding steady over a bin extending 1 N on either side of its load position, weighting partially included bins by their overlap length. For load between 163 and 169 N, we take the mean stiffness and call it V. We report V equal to 69.2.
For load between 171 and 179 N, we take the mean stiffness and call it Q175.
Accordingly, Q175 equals 95.7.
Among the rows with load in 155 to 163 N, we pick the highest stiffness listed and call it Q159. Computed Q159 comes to 82.44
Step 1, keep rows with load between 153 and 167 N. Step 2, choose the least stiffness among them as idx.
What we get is 66.98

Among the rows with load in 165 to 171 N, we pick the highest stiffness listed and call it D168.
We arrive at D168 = 78.89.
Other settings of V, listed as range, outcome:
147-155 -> 103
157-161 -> 71.8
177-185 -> 113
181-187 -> 121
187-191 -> 134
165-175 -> 79.2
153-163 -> 78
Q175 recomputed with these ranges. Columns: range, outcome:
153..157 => 87.9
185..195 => 130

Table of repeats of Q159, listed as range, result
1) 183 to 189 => 129.4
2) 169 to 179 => 106.7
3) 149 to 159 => 102.6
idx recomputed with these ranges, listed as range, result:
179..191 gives 106.7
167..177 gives 72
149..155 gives 93.42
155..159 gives 73.52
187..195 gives 124.6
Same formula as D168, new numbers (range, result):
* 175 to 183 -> 118.1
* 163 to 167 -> 68.64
